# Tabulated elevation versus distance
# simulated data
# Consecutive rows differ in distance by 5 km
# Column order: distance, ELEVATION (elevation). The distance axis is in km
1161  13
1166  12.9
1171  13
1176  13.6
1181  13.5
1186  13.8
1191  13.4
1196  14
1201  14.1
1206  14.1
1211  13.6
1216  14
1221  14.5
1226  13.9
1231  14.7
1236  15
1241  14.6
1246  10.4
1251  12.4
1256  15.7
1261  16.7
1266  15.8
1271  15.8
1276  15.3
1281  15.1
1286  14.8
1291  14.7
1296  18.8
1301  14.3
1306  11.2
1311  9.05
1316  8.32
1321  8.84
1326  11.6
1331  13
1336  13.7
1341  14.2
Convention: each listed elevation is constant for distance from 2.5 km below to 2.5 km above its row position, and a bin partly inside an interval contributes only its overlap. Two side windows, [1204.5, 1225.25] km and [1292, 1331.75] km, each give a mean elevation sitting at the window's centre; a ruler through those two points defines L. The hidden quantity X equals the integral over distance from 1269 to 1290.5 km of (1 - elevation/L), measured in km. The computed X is -4.3 km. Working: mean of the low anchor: 14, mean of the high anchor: 11.9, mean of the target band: 15.2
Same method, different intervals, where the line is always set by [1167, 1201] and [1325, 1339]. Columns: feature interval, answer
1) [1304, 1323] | 5.4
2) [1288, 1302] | -3.2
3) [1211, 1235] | -1.5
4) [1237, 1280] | -4.5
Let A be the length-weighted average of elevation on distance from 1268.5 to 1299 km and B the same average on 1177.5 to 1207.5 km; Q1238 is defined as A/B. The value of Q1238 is 1.14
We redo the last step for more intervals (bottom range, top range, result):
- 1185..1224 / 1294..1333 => 0.85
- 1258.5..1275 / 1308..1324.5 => 0.56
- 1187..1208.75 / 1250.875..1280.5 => 1.12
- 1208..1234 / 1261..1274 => 1.13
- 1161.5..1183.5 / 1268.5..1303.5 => 1.18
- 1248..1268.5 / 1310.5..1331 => 0.66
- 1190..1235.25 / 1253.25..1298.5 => 1.12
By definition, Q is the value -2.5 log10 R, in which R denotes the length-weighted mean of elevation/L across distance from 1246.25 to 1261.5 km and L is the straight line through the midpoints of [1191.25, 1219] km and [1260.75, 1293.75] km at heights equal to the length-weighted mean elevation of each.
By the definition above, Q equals 0.07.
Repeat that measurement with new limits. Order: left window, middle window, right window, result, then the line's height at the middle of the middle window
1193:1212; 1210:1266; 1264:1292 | 0.027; 14.6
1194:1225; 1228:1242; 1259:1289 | -0.008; 14.6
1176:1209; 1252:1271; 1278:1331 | -0.197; 13.1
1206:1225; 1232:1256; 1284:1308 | 0.066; 14.3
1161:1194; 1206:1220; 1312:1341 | -0.088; 12.8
